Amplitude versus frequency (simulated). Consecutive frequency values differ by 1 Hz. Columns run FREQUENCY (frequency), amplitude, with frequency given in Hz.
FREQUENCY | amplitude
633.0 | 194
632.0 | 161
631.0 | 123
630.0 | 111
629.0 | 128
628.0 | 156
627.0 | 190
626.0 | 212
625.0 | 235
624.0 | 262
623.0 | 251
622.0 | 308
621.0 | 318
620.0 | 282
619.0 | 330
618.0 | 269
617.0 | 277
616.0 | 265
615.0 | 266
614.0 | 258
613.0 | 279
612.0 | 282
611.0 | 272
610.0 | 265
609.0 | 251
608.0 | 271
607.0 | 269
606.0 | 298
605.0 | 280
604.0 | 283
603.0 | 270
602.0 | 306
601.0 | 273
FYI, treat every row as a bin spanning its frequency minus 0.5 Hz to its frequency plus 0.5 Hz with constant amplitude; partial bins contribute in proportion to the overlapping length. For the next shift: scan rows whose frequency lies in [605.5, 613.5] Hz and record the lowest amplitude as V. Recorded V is 251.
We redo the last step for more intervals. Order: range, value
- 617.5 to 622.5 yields 269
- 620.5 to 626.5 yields 212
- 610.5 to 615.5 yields 258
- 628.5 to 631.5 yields 111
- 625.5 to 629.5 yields 128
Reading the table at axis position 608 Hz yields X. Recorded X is 271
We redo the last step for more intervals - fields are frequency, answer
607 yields 269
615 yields 266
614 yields 258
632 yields 161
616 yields 265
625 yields 235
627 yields 190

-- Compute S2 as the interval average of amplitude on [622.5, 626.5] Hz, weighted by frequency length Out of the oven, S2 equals 240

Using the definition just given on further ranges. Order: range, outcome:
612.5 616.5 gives 267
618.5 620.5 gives 306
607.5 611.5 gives 265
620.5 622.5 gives 313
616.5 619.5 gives 292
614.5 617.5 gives 269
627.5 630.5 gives 132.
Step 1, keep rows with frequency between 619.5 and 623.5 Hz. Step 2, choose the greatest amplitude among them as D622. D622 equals 318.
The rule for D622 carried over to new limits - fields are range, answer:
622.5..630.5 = 262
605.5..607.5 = 298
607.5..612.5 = 282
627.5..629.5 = 156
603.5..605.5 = 283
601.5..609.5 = 306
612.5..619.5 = 330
